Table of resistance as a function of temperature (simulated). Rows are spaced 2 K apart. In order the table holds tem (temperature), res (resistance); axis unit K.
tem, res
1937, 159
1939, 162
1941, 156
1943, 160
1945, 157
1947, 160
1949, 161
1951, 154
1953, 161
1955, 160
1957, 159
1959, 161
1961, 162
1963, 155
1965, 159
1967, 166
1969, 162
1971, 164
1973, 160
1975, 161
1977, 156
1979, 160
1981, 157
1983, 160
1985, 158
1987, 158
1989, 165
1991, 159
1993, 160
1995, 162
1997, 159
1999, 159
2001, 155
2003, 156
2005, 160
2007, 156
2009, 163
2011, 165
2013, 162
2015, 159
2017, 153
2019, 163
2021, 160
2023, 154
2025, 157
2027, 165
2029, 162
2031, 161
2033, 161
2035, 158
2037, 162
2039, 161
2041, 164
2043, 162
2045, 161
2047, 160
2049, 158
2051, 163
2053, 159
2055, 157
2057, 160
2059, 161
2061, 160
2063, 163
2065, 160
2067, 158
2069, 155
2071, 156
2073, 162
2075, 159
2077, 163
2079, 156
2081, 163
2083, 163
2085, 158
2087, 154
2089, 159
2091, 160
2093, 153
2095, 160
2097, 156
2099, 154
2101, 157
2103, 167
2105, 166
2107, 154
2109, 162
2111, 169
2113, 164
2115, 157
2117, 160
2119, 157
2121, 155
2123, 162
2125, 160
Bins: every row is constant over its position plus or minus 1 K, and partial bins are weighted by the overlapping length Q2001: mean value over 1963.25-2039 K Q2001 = 160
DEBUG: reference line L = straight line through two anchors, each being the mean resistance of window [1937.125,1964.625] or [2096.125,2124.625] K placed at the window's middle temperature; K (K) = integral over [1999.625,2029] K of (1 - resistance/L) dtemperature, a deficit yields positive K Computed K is 0.0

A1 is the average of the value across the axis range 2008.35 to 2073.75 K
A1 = 160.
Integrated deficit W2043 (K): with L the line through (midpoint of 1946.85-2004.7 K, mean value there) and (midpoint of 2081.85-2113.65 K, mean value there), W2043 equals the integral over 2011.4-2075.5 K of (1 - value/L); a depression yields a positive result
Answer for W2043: -0.1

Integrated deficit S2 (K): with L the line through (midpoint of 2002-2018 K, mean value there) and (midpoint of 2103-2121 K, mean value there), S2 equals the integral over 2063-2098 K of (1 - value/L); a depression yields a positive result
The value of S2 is 0.4 K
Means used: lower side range 159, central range 159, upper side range 161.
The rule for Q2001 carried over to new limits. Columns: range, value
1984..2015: 160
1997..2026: 159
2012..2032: 160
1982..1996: 160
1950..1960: 159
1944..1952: 158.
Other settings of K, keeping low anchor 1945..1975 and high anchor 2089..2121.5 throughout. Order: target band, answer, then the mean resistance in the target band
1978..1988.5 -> 0.1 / 159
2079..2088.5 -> 0.0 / 159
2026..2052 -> -0.3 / 161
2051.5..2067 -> 0.0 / 160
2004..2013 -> -0.1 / 161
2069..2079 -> 0.0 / 159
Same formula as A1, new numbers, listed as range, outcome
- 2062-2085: 160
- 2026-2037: 161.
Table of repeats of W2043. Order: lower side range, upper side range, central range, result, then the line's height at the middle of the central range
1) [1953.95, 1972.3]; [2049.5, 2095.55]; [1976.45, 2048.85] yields 0.1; 160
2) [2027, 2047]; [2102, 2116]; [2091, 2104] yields 0.4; 163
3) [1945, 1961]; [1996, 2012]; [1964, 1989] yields -0.2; 159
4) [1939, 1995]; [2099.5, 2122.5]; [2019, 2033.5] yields 0.0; 160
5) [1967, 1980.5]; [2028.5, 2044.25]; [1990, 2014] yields 0.2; 161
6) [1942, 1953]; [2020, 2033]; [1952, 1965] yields -0.1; 159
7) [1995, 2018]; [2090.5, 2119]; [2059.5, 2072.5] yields 0.0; 159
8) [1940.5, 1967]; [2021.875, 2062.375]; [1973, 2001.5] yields 0.1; 160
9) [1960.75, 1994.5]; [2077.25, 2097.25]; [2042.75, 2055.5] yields -0.1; 159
